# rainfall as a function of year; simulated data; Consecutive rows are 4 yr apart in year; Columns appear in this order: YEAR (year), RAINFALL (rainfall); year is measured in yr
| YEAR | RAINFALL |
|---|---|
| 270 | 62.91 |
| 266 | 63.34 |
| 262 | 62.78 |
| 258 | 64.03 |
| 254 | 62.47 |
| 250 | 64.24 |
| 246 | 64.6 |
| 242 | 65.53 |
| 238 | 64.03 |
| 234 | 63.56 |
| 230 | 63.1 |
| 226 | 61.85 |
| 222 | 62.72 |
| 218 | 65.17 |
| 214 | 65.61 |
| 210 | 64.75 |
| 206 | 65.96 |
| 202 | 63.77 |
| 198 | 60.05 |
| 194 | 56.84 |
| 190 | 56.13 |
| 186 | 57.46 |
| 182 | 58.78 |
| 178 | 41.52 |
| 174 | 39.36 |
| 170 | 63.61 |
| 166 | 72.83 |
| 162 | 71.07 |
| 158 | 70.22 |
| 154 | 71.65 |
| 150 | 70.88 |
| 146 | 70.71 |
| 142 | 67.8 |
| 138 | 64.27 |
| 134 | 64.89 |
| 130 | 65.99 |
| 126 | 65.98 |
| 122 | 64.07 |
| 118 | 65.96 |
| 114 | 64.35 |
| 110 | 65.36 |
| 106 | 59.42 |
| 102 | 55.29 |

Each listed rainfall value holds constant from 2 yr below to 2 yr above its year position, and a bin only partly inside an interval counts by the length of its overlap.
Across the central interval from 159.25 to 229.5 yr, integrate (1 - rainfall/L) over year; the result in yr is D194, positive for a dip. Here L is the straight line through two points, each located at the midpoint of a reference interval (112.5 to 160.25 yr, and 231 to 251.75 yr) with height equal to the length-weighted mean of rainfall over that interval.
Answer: 5.4 yr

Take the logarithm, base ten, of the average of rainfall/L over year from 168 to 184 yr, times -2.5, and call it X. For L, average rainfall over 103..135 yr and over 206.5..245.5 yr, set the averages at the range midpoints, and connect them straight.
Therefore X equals 0.25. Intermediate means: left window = 64.2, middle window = 50.8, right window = 64.1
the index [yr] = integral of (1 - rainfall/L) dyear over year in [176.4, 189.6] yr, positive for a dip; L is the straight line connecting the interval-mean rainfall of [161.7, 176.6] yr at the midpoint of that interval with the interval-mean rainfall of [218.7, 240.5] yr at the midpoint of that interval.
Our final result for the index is 1.6 yr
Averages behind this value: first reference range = 59.8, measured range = 53.4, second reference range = 63.2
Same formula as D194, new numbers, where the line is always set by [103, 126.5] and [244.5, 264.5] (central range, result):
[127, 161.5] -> -2.54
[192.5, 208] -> 0.44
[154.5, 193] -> 2.55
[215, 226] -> -0.02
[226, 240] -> 0.06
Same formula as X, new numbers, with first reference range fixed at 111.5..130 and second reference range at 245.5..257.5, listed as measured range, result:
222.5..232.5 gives 0.02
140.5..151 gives -0.08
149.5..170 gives -0.09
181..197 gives 0.13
